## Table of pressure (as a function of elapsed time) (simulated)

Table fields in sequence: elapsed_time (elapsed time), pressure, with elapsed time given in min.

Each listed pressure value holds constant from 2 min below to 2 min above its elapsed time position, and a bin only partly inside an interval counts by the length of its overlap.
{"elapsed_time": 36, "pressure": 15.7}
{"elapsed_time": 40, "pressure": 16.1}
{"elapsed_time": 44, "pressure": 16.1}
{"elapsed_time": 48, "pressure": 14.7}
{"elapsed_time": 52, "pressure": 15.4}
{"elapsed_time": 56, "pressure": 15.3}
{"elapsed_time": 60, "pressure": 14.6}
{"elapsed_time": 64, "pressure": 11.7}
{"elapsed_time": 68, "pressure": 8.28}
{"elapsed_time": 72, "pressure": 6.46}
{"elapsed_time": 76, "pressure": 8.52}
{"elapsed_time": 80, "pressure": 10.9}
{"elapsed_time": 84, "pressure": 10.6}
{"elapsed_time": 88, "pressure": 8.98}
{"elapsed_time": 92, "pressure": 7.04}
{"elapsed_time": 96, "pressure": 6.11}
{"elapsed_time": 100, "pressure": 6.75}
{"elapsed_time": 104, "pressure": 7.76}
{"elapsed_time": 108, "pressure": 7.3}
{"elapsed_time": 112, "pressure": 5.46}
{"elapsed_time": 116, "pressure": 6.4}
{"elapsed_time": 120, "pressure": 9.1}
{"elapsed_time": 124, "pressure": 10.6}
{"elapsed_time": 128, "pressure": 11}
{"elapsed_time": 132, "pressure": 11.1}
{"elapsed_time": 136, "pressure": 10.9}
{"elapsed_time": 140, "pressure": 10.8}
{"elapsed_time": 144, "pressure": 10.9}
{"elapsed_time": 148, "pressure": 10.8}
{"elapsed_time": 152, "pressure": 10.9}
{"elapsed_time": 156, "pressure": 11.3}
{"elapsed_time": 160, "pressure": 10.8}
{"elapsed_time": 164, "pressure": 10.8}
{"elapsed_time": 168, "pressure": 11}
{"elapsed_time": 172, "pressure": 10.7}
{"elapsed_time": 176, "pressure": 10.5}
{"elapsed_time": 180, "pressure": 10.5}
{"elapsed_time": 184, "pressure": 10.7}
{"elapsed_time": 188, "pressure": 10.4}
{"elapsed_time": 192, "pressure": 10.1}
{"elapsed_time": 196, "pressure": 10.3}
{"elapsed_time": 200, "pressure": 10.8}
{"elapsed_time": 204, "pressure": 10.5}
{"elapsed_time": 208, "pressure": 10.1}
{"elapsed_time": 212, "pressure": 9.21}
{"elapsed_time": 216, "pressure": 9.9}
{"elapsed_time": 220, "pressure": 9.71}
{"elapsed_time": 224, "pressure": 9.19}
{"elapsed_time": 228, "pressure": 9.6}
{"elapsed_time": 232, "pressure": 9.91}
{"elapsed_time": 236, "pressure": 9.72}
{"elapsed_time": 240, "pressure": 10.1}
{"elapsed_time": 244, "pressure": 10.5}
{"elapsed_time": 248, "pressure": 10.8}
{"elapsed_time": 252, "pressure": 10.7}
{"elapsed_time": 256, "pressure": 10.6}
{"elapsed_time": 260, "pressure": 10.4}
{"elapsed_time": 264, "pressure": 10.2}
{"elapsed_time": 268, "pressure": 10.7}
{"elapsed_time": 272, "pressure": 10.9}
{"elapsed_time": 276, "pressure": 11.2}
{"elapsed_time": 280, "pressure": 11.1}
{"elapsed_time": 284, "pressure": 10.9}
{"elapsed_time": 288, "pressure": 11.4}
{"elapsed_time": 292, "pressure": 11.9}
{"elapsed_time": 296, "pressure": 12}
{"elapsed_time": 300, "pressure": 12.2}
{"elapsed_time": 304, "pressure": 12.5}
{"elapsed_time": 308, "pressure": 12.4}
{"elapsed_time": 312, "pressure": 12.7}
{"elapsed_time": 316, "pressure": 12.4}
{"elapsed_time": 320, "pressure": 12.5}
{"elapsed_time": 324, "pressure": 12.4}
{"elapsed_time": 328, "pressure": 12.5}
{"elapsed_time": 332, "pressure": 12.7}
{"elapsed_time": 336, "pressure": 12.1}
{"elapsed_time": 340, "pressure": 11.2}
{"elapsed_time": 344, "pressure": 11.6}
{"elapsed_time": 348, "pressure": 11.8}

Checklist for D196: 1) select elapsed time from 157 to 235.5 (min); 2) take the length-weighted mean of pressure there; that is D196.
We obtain 10.3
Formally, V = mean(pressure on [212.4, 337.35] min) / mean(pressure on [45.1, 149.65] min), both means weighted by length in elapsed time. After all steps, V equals 1.12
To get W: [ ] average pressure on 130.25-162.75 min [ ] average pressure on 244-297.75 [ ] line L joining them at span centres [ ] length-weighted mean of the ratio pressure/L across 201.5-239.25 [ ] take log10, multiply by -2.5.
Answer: 0.12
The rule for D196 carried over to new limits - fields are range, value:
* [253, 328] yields 11.6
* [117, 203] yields 10.6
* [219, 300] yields 10.6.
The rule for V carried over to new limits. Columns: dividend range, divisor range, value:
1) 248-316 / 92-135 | 1.39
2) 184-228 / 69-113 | 1.27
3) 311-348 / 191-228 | 1.23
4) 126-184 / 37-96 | 0.93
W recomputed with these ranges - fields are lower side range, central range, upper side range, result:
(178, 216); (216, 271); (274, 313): 0.09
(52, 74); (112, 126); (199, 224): 0.31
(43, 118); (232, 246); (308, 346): 0.13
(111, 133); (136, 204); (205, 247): -0.14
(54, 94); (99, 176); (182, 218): 0.05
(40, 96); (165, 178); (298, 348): 0.10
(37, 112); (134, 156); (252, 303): -0.01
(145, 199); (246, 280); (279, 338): 0.09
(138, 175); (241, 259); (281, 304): 0.08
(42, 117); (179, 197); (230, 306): 0.01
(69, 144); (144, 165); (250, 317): -0.16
